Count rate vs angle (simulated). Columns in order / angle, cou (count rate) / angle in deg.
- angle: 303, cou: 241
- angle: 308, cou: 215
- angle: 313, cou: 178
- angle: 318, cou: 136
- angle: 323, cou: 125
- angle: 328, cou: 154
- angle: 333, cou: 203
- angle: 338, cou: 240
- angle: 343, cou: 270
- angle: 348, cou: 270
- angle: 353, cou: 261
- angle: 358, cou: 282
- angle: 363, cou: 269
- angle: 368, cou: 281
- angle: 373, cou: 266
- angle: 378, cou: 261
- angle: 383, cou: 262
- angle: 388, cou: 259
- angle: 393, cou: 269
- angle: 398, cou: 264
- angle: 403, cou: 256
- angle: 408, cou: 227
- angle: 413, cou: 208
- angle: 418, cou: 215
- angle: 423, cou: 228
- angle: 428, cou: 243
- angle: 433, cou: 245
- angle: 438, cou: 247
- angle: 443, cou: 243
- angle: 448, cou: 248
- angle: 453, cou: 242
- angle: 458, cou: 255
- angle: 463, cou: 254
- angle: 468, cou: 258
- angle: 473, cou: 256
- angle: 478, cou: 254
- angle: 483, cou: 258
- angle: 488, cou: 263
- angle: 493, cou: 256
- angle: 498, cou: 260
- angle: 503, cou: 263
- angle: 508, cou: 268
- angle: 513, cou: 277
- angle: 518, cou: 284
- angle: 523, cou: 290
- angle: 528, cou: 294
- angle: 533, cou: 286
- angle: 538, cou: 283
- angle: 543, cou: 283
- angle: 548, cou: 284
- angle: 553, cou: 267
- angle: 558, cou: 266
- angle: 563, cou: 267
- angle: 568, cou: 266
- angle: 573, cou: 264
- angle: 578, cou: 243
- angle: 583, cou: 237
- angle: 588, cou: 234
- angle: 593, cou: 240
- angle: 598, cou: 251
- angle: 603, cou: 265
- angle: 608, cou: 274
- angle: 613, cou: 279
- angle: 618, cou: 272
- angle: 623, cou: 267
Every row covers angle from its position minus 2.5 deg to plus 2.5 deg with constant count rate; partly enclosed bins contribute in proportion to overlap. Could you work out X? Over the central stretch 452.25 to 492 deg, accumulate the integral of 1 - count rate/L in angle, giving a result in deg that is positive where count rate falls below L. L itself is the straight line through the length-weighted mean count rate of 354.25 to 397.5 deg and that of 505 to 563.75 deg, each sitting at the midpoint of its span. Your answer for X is 2.80 deg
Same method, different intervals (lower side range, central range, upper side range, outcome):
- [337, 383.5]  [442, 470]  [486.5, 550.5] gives 2.32 deg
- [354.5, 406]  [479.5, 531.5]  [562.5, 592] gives -3.09 deg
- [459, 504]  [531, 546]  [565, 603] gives -1.83 deg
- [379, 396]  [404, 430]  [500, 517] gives 3.85 deg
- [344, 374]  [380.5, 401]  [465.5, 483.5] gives 0.32 deg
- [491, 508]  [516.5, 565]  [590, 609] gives -4.06 deg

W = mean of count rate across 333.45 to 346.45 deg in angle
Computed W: 248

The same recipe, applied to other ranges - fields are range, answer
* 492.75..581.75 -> 272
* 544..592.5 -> 259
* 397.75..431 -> 233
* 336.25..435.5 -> 254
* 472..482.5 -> 255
